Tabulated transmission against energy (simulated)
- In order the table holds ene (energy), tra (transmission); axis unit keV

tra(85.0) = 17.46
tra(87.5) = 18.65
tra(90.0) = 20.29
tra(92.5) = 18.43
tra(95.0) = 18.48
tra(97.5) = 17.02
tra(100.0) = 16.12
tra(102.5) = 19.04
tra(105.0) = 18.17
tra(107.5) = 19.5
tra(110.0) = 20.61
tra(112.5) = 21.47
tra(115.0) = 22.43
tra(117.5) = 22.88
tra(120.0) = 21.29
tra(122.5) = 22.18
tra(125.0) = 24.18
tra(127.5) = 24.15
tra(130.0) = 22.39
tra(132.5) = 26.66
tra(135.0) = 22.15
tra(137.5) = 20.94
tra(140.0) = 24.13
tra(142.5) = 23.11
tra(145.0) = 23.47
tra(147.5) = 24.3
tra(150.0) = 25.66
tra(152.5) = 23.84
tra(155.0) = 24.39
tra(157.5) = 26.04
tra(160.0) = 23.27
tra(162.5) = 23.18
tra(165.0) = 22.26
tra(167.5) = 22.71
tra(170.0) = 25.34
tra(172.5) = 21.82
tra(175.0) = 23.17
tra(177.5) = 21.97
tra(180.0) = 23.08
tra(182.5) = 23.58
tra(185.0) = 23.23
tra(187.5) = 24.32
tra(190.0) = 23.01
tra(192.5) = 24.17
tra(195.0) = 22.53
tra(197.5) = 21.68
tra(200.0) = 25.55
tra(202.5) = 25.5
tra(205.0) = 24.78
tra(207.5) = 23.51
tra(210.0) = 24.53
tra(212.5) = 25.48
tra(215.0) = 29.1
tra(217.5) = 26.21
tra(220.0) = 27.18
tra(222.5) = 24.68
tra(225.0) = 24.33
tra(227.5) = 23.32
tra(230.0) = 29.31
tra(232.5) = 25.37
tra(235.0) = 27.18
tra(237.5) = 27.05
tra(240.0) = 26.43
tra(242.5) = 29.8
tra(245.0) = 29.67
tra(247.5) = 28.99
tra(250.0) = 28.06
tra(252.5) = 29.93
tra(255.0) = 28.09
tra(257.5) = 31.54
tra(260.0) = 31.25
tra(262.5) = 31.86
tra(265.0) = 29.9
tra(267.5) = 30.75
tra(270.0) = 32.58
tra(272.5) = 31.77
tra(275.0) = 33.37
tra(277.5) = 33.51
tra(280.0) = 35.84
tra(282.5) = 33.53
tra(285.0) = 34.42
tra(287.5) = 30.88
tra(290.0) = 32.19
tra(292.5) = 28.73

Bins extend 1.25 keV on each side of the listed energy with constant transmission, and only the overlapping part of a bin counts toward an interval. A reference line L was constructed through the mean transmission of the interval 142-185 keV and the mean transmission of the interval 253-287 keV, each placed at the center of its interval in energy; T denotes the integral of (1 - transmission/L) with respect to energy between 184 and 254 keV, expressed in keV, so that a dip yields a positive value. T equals 5.4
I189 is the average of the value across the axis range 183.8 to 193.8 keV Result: 23.7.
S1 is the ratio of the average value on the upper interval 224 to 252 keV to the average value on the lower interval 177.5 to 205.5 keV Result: 1.16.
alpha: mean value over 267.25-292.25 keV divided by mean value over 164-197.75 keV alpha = 1.4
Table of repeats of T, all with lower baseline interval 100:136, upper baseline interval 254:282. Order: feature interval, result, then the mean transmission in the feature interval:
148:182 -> 1.7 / 23.6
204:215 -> 1.1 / 25.1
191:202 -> 1.4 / 23.6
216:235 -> 2.1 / 25.9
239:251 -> 0.7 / 28.6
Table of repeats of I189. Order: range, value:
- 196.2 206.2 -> 24.4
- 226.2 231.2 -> 26.3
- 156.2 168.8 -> 23.5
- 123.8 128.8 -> 24.1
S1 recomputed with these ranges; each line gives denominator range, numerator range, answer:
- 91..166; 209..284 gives 1.32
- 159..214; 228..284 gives 1.28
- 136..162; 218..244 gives 1.11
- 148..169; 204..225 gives 1.07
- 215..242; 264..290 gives 1.24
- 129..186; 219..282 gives 1.25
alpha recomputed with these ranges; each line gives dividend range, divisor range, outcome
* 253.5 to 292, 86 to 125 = 1.61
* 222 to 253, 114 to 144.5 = 1.18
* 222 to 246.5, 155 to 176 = 1.14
